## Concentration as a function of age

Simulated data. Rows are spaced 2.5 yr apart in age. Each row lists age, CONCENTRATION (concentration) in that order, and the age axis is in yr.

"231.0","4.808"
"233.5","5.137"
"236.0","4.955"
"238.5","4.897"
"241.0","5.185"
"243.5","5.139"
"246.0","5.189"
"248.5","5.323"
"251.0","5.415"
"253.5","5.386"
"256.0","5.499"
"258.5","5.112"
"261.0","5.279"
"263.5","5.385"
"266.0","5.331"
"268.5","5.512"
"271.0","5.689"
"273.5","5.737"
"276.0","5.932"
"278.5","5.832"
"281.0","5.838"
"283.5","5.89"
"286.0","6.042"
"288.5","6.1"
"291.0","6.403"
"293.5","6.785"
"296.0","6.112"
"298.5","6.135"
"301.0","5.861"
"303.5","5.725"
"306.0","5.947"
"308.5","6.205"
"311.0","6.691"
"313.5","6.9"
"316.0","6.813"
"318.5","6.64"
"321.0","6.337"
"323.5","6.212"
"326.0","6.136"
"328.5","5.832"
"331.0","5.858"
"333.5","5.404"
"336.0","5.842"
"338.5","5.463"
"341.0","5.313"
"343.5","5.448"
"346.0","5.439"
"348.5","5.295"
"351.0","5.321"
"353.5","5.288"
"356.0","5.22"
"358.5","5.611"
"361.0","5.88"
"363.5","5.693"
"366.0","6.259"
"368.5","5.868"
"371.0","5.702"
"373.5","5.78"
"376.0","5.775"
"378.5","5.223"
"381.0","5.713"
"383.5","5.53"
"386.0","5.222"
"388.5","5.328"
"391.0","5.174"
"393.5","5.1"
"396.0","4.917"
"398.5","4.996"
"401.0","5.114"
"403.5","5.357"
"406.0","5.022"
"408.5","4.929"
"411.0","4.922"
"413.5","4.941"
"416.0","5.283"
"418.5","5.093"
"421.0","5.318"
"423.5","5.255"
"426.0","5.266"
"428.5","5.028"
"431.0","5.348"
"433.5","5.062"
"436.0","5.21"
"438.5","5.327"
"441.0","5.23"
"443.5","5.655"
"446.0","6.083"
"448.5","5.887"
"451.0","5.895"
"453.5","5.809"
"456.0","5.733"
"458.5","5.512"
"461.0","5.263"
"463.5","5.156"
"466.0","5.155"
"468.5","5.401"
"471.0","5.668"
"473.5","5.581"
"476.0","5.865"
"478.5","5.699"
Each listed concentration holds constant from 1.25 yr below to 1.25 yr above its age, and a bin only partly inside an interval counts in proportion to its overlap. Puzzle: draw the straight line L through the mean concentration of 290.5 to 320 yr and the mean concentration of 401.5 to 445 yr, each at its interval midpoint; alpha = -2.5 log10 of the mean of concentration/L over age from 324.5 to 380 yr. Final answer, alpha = 0.05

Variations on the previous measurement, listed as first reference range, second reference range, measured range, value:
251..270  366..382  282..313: -0.129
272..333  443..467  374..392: 0.083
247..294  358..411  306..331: -0.144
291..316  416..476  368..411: 0.091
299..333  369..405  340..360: 0.084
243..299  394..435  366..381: -0.087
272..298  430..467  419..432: 0.068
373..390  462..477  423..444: 0.045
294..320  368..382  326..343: 0.075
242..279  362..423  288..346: -0.129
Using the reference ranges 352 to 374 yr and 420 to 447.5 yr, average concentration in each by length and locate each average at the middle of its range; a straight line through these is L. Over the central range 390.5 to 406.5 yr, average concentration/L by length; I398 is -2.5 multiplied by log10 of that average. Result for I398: 0.09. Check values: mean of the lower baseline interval 5.69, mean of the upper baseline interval 5.35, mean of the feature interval 5.1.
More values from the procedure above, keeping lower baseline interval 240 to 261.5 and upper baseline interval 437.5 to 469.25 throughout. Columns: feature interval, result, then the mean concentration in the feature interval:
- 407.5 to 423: 0.08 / 5.09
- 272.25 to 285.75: -0.11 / 5.86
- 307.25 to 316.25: -0.23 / 6.63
